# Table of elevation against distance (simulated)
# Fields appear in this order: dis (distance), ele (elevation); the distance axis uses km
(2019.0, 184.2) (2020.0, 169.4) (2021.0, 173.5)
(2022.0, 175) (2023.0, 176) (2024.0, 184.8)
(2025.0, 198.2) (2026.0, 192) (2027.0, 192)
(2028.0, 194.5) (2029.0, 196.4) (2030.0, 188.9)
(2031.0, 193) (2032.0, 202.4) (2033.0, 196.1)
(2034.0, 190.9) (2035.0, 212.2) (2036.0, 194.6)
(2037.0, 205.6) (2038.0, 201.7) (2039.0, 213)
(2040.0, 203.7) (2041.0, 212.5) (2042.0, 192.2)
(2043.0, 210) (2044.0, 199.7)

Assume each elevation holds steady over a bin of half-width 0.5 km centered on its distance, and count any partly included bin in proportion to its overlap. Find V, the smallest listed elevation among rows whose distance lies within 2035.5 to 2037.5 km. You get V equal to 194.6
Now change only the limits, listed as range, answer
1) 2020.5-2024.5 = 173.5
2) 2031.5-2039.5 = 190.9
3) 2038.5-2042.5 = 192.2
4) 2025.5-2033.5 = 188.9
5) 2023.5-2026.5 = 184.8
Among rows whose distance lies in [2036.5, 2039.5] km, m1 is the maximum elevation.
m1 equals 213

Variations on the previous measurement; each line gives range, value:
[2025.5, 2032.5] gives 202.4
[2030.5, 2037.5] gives 212.2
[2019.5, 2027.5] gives 198.2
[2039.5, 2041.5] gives 212.5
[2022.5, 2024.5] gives 184.8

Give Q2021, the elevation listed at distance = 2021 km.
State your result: 173.5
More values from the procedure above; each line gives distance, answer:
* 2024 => 184.8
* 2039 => 213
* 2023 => 176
